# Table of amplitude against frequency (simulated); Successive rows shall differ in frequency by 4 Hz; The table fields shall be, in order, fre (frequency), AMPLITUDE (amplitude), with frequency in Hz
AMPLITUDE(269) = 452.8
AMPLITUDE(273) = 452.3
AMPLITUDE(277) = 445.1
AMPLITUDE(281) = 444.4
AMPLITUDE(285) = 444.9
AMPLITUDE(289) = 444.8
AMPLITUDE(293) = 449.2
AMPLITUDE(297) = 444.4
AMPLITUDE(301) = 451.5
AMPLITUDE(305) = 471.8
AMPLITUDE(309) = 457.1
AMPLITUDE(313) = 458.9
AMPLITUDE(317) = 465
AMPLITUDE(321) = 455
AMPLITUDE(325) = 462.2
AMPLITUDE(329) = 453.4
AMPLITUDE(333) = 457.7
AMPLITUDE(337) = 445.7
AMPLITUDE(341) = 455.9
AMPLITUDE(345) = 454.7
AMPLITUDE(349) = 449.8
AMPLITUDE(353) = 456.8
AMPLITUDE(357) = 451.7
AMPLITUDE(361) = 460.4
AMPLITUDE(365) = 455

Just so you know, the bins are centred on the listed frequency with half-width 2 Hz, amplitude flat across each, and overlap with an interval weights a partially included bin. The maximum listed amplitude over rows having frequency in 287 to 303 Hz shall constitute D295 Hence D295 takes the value 451.5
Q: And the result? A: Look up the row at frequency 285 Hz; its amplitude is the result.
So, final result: 444.9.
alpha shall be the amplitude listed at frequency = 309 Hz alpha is 457.1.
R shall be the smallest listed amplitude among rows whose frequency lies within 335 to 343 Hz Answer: 445.7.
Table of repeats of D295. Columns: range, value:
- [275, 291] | 445.1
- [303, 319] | 471.8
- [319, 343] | 462.2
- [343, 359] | 456.8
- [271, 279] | 452.3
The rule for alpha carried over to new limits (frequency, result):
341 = 455.9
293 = 449.2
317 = 465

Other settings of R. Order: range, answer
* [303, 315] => 457.1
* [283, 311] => 444.4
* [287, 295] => 444.8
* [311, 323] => 455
